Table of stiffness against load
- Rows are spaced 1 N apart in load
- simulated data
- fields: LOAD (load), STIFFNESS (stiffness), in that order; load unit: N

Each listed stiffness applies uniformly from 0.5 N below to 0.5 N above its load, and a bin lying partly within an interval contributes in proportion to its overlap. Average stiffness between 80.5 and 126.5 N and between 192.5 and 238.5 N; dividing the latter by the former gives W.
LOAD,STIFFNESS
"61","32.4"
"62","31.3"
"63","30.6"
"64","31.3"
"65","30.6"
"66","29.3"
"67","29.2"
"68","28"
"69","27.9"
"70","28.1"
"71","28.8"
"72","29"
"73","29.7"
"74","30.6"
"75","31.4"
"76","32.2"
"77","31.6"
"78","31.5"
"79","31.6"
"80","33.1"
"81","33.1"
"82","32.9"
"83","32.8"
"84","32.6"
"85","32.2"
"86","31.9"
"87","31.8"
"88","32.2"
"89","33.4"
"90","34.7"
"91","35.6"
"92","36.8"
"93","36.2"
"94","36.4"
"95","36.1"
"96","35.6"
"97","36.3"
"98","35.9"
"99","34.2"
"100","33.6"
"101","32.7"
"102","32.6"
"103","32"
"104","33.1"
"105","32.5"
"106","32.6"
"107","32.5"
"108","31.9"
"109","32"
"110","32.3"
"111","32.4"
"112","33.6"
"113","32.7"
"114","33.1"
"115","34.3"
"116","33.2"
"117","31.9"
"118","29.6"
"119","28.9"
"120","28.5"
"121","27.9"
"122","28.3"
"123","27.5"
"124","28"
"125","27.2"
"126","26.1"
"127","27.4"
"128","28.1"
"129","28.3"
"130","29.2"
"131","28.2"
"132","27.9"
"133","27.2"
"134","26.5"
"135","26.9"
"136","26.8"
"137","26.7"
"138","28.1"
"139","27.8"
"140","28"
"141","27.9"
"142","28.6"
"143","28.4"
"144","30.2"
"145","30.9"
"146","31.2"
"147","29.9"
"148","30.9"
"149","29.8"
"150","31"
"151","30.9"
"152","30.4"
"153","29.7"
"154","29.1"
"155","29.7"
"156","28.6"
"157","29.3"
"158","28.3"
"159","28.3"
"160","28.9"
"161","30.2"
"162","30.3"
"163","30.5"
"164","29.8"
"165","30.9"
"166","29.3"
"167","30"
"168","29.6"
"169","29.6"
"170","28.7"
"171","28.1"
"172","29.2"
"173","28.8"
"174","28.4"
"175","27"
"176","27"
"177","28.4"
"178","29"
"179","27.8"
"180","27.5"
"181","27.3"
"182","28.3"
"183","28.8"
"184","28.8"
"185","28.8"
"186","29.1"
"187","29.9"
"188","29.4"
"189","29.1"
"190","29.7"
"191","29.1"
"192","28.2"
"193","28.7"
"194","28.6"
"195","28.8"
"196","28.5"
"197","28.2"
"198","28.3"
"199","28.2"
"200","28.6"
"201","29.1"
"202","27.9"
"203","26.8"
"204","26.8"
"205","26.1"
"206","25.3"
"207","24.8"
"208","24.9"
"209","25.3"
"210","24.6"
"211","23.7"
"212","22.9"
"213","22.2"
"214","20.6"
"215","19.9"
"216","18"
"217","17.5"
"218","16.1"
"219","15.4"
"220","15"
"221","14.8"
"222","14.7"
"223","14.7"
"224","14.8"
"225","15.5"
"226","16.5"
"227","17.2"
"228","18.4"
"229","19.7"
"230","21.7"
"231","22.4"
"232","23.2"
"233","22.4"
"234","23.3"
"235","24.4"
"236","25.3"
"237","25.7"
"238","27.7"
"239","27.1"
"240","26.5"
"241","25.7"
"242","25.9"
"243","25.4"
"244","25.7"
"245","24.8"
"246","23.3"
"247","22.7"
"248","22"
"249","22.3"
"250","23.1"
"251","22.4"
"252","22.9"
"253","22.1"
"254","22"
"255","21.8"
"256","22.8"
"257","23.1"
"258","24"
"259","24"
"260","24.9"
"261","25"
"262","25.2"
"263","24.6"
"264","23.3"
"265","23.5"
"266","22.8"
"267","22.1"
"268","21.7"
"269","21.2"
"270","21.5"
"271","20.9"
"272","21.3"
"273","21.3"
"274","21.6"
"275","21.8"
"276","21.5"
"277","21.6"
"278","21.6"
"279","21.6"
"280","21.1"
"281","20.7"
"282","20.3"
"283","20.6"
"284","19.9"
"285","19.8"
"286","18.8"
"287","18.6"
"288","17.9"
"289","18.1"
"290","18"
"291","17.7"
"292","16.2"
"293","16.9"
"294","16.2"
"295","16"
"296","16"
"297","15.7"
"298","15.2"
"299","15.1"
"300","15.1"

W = 0.70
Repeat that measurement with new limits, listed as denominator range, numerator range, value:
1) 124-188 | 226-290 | 0.78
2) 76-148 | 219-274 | 0.71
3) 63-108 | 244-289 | 0.68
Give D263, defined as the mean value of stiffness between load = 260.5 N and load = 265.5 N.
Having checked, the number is 24.3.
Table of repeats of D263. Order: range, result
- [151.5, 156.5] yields 29.5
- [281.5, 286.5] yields 19.9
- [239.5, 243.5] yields 25.9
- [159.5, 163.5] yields 30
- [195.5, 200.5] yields 28.4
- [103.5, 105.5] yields 32.8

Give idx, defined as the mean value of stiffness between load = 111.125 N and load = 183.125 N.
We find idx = 29.1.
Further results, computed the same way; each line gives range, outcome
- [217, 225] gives 15.2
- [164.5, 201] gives 28.7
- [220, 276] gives 22.2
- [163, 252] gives 25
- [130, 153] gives 28.9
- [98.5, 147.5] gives 30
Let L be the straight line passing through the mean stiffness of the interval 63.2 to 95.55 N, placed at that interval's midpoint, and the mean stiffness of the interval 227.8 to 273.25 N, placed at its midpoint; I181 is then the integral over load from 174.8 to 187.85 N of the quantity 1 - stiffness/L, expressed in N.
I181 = -0.7 N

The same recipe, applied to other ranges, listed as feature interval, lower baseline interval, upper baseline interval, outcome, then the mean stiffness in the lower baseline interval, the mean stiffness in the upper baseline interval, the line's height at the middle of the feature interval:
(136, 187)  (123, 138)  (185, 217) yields -3.9 N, 27.5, 26.4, 27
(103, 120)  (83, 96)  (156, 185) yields 0.3 N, 34.2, 28.9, 32.7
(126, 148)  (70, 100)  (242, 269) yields 1.3 N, 33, 23.4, 30.1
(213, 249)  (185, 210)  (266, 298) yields 5.0 N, 27.8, 19.6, 24.6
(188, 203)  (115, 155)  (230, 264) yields -1.3 N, 28.9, 24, 26.2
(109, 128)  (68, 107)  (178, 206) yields 0.8 N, 32.7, 28.3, 31.4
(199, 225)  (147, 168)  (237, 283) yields 4.6 N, 29.8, 23.1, 26.2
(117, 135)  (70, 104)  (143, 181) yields 1.8 N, 33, 29.3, 31.1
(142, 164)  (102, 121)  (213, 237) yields -2.1 N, 32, 19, 27.2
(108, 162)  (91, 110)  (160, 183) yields 3.6 N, 34.1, 28.9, 31.5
